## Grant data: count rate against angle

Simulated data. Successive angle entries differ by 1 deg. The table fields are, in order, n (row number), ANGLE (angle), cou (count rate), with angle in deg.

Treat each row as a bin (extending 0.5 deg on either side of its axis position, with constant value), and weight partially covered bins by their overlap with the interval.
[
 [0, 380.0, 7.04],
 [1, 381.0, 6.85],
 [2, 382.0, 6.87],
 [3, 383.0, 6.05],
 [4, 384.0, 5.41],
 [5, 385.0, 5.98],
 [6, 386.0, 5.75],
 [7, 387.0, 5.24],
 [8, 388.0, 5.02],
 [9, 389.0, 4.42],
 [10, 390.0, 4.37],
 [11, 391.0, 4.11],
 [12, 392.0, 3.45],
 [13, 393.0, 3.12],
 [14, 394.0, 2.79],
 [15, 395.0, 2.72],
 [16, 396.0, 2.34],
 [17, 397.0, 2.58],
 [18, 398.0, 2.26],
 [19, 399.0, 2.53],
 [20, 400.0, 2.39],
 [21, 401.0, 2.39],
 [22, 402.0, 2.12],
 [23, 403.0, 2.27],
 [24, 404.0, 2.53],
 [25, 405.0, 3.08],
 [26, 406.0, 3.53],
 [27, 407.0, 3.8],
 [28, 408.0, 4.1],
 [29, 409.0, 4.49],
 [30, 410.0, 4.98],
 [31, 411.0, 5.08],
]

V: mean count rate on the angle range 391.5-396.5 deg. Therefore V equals 2.88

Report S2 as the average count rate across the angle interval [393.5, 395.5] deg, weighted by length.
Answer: 2.75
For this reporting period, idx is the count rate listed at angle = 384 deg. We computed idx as 5.41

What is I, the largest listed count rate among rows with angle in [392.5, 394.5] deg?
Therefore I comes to 3.12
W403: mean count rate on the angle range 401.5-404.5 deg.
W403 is 2.31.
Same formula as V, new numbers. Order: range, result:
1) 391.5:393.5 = 3.29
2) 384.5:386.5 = 5.87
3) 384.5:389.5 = 5.28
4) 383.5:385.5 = 5.7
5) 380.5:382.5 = 6.86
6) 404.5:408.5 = 3.63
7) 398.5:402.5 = 2.36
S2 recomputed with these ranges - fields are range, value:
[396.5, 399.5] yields 2.46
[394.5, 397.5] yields 2.55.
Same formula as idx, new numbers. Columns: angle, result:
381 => 6.85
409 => 4.49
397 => 2.58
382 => 6.87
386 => 5.75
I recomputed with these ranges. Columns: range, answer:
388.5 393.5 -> 4.42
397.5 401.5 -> 2.53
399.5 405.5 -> 3.08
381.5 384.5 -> 6.87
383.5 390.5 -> 5.98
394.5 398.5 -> 2.72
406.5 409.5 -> 4.49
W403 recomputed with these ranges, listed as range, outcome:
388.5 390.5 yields 4.39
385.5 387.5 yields 5.5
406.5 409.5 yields 4.13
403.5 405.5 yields 2.8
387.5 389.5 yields 4.72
